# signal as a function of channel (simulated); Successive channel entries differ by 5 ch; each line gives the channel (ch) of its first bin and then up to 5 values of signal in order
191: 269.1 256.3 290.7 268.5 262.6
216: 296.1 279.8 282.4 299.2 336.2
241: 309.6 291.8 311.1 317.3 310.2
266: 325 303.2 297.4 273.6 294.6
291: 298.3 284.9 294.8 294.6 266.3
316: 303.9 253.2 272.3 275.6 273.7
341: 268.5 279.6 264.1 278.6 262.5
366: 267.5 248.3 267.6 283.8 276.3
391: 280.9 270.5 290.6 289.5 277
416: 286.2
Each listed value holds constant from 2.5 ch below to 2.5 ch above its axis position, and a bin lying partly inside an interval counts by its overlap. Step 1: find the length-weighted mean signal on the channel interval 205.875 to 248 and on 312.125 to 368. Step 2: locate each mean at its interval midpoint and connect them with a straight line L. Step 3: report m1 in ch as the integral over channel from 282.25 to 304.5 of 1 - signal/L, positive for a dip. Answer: -0.9 ch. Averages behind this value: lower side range 293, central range 292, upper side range 273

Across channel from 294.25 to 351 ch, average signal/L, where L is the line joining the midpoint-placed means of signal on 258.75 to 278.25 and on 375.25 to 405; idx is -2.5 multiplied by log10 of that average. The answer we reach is 0.07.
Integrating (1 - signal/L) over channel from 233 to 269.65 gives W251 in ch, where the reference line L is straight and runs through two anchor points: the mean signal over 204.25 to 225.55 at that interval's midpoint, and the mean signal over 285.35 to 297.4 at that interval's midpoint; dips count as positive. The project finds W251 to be -3.7 ch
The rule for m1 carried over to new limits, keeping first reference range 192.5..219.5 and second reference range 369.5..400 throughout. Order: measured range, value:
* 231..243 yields -1.9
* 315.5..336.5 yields 0.0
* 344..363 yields 0.1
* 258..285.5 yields -2.8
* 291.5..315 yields -1.2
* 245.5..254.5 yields -1.0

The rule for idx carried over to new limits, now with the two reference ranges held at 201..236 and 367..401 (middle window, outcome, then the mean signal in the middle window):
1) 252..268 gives -0.123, 317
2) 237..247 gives -0.085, 307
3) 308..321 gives -0.005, 279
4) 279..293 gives -0.033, 289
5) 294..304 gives -0.042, 290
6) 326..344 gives 0.015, 273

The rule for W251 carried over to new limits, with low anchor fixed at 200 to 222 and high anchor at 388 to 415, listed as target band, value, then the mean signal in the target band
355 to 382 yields 1.4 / 267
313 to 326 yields 0.2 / 277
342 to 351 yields 0.2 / 273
